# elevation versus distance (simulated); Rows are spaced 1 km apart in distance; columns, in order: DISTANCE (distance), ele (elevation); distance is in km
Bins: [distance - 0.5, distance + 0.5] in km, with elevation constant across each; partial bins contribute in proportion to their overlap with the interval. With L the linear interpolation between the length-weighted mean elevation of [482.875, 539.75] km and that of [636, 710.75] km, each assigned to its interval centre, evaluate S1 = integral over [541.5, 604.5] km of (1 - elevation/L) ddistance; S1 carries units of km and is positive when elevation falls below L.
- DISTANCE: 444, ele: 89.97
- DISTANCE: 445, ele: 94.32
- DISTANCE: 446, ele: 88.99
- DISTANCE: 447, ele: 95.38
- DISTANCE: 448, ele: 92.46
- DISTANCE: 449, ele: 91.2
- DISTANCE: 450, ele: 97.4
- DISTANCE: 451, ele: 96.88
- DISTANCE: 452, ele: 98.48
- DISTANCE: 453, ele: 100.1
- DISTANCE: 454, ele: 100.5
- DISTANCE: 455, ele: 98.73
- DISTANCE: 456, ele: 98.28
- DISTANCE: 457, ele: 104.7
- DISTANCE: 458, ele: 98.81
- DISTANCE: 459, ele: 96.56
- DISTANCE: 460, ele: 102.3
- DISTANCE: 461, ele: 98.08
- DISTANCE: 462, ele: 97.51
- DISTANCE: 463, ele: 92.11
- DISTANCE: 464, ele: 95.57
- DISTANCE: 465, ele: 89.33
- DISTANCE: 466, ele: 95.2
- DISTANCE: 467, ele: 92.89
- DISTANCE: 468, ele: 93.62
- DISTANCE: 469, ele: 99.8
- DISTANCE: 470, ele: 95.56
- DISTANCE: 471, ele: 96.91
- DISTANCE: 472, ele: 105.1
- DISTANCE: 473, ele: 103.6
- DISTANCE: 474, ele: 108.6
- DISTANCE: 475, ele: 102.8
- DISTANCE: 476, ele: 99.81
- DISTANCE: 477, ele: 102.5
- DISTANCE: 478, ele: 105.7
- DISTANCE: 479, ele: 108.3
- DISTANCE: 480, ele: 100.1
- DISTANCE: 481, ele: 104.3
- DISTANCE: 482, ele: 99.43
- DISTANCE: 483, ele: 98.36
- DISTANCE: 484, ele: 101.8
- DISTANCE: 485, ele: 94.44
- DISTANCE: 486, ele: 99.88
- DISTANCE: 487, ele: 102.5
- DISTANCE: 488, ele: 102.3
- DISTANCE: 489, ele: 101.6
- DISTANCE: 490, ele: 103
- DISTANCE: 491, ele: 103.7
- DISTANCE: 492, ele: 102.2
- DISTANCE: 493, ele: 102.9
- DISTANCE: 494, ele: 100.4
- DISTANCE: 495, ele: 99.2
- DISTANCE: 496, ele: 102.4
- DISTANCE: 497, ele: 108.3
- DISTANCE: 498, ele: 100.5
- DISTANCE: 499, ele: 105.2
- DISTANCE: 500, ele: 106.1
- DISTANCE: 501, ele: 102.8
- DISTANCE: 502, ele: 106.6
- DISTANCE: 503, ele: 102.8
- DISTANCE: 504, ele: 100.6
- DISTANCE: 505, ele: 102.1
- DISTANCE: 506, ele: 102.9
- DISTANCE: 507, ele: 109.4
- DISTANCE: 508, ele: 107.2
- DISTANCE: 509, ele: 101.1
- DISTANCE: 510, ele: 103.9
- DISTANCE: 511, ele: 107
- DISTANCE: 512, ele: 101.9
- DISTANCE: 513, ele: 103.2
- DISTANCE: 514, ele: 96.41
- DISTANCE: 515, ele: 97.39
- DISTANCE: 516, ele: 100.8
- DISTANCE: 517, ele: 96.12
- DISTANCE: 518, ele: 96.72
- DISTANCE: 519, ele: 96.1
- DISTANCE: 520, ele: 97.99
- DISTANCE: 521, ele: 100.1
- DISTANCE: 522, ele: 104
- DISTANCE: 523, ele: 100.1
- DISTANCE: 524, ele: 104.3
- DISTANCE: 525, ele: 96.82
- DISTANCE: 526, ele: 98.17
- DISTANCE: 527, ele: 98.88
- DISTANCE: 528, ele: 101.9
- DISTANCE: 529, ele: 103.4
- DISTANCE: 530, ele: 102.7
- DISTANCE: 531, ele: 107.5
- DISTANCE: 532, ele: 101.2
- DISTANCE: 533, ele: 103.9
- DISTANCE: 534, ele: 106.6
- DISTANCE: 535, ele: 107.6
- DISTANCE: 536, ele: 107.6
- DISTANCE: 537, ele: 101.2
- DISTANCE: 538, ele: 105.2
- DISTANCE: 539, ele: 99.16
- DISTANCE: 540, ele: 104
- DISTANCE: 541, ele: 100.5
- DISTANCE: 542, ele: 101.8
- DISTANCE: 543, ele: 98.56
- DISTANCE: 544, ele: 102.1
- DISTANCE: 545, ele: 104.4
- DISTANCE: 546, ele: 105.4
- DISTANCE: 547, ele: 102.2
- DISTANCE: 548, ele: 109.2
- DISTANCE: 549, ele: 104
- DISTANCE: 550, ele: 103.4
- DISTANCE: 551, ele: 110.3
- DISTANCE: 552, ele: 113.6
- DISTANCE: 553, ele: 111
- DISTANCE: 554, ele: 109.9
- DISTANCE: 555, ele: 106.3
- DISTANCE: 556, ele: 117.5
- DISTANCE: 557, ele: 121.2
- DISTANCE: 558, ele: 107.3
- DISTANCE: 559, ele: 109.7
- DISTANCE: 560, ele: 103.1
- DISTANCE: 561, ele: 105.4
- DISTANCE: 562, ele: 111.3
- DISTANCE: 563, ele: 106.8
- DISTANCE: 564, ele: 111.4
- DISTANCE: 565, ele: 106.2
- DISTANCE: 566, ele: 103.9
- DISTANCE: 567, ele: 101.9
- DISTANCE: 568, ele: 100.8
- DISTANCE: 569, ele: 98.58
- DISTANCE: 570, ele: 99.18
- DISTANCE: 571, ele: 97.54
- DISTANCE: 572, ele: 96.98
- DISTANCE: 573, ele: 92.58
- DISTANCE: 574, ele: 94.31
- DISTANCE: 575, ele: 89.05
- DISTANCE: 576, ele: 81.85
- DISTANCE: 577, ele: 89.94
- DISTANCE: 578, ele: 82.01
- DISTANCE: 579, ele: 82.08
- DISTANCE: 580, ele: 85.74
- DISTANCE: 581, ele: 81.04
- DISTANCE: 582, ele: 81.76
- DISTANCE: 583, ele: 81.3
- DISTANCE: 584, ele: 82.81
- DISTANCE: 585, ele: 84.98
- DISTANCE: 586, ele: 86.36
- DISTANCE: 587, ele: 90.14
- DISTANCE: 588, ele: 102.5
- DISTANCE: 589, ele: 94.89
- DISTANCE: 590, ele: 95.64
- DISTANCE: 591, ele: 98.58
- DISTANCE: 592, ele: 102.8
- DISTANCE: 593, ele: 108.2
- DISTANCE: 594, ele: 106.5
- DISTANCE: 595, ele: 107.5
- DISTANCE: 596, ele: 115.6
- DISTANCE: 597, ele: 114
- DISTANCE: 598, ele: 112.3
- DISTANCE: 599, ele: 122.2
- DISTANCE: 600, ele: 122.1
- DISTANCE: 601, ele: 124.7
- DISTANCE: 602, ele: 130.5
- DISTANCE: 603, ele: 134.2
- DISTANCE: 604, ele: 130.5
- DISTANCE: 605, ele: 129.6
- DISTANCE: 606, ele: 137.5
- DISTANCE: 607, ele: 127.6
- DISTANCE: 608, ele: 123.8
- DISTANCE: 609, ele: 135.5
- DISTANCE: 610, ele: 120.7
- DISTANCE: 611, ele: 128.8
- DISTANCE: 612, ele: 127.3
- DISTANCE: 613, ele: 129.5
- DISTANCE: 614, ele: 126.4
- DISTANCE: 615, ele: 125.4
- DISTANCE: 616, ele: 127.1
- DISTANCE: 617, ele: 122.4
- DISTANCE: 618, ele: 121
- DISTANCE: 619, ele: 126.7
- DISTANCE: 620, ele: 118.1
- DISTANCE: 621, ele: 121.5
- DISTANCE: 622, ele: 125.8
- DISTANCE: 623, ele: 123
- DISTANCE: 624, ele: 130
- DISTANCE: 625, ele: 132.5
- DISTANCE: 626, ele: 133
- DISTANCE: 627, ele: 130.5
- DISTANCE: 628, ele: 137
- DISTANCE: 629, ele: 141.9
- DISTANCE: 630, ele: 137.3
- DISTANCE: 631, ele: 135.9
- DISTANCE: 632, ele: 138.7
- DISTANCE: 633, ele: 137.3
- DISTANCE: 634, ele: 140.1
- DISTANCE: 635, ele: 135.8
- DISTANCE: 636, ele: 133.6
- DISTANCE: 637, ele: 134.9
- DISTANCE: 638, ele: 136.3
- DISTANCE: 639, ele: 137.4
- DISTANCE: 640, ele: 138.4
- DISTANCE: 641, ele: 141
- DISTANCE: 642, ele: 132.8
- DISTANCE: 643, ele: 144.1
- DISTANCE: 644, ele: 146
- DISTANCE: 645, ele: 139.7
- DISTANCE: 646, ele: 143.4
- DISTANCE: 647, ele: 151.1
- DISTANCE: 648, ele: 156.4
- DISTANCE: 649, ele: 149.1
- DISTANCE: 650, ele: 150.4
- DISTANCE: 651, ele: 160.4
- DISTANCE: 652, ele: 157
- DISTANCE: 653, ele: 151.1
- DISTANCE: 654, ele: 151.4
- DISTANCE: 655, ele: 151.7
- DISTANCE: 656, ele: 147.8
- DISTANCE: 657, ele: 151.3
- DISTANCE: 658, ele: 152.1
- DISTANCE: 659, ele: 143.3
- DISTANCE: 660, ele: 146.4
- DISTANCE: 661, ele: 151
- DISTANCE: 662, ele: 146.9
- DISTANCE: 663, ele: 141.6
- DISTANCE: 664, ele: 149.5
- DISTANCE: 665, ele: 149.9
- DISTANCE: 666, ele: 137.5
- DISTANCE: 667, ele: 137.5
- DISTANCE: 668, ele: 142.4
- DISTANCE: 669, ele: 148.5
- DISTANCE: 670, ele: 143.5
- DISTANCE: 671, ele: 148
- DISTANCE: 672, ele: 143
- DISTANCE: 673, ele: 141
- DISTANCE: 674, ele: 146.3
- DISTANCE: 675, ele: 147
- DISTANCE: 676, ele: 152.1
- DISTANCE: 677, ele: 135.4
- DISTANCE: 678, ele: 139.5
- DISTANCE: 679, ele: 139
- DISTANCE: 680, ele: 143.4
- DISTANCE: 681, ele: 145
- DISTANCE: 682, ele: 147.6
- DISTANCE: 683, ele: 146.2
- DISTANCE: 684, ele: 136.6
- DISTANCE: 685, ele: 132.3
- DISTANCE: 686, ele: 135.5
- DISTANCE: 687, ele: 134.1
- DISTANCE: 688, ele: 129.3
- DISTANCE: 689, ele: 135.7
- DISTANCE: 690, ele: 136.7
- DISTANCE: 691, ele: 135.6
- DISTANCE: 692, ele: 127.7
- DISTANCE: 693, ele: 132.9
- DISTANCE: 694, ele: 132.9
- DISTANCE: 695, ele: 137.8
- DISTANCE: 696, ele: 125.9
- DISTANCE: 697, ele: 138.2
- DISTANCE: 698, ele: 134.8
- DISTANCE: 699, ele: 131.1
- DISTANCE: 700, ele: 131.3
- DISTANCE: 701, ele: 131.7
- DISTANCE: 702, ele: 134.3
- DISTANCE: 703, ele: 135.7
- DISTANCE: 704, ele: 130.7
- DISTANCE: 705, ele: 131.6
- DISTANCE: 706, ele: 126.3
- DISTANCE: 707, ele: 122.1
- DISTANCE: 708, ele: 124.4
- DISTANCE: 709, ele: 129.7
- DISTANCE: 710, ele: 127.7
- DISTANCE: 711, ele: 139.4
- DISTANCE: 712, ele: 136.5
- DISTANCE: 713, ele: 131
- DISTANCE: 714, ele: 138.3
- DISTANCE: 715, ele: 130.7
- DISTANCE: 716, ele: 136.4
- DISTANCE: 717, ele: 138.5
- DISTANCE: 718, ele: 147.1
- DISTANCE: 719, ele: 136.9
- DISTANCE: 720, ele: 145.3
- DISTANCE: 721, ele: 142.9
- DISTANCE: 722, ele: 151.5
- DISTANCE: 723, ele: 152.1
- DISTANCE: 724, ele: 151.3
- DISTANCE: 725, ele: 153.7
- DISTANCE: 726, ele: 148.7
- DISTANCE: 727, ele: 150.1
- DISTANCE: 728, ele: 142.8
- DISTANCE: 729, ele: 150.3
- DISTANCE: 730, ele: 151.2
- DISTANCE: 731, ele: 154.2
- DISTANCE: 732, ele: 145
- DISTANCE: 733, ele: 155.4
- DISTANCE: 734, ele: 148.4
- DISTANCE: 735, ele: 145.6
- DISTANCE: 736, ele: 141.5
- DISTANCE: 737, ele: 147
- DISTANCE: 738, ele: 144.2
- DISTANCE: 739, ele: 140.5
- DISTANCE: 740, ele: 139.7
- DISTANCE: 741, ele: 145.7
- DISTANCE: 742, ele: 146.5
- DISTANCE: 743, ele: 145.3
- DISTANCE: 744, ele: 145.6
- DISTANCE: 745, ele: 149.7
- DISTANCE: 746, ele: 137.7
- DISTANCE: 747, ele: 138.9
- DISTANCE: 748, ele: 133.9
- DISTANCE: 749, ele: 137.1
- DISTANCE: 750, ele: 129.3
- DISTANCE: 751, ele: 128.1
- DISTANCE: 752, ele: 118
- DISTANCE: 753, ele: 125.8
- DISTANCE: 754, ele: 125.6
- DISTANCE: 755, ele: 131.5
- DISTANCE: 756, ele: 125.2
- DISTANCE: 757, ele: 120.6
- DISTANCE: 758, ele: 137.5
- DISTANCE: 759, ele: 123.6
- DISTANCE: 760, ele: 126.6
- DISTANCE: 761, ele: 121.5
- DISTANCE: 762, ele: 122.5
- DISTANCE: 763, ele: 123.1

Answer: 7.3 km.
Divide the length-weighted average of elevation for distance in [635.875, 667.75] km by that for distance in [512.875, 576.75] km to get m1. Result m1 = 1.42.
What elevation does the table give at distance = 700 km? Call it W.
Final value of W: 131.3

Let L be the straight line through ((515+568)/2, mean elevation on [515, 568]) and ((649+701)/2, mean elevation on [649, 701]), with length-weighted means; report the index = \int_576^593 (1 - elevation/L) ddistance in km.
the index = 4.0 km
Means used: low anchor 104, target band 89.3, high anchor 142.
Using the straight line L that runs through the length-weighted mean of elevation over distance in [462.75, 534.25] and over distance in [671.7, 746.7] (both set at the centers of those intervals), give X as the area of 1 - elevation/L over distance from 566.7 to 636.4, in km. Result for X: 3.9 km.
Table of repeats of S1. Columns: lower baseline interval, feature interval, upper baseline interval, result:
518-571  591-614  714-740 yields -0.8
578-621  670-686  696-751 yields -1.6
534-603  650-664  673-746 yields -2.7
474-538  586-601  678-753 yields 1.4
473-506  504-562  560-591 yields -3.3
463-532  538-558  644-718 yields 1.0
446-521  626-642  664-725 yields -1.2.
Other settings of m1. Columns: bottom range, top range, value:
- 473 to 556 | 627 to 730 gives 1.37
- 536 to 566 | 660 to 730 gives 1.31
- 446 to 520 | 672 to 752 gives 1.39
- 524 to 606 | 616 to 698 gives 1.35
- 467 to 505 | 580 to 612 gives 1.08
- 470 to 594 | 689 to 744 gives 1.38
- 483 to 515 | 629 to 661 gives 1.41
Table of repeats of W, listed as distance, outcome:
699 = 131.1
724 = 151.3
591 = 98.58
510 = 103.9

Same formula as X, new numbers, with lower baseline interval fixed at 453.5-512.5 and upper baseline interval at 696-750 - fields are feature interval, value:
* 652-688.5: -3.5 km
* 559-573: 1.4 km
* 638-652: -2.0 km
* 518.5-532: 0.9 km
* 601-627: -1.1 km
